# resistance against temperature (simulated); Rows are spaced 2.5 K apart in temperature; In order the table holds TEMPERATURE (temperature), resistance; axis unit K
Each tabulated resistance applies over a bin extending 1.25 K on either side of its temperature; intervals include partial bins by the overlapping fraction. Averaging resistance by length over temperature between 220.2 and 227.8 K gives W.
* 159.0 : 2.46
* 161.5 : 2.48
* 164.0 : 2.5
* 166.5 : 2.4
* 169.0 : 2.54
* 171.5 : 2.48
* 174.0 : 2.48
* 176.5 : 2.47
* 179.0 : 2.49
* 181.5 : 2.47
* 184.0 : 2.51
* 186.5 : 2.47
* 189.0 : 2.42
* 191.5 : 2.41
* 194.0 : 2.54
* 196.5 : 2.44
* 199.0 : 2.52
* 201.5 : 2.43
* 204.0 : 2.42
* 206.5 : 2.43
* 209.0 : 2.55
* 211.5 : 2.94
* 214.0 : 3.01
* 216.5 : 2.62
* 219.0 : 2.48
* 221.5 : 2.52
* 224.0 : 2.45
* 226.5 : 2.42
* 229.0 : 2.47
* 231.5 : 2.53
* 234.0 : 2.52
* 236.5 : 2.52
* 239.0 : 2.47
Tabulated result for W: 2.46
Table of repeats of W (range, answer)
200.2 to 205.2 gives 2.43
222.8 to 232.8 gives 2.47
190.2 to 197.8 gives 2.46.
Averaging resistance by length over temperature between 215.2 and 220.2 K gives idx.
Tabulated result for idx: 2.56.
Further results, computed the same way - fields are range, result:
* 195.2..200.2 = 2.48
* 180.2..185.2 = 2.49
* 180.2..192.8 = 2.46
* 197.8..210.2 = 2.47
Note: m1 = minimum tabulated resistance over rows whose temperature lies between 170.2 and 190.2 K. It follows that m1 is 2.42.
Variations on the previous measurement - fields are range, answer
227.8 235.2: 2.47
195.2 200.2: 2.44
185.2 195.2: 2.41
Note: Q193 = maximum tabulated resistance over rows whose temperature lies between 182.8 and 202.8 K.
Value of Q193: 2.54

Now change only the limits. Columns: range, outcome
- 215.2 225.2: 2.62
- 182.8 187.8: 2.51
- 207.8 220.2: 3.01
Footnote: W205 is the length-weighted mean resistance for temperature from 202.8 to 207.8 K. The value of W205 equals 2.43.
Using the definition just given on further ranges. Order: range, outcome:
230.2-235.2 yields 2.52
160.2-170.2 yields 2.48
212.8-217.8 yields 2.81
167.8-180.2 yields 2.49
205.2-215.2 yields 2.73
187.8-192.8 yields 2.42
